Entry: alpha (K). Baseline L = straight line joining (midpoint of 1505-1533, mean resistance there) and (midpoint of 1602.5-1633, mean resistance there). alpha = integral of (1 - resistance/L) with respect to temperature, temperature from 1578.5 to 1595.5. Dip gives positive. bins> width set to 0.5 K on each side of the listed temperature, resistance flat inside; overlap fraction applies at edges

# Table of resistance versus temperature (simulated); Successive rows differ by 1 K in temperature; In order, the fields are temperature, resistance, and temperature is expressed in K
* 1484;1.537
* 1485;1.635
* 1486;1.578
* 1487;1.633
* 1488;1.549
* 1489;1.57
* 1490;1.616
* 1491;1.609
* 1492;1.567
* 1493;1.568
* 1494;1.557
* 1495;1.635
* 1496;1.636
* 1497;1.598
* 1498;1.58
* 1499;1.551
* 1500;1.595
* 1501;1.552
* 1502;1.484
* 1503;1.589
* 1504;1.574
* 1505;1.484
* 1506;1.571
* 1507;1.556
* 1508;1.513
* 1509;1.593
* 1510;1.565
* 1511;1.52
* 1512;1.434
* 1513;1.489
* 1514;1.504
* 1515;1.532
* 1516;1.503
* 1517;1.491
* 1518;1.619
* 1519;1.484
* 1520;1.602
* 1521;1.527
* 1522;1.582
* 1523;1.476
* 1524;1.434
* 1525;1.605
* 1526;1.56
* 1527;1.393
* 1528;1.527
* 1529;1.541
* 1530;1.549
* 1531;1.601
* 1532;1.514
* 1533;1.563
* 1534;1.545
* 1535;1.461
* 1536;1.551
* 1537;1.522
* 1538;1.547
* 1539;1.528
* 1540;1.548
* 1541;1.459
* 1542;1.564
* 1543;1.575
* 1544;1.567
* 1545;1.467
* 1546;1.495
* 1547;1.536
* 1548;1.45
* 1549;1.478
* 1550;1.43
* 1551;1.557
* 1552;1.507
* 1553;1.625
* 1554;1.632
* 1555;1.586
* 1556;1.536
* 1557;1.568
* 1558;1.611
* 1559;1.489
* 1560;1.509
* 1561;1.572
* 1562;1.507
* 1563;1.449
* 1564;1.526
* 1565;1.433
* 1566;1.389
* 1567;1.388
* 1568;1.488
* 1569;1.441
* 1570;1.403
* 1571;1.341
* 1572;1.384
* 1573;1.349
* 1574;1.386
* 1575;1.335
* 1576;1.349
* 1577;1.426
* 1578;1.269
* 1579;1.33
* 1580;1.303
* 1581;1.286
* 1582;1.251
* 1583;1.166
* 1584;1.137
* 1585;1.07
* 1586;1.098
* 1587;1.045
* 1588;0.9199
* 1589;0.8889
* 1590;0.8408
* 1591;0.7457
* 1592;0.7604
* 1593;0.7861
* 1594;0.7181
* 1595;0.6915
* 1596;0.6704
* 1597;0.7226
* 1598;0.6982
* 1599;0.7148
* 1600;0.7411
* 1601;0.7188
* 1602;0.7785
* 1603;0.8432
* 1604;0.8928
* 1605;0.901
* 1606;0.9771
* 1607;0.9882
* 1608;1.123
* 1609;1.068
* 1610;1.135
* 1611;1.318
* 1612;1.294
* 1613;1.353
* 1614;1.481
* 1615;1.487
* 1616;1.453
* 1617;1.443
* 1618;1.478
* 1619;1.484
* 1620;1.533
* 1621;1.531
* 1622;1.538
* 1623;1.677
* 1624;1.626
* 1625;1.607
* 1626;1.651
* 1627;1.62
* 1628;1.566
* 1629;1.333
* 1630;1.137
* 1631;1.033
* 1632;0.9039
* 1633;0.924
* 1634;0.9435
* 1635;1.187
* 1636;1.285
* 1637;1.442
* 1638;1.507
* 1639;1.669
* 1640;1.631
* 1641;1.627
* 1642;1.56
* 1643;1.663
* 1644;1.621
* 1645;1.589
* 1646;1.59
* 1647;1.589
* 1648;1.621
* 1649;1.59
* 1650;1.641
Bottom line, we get 4.65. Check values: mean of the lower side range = 1.53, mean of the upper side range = 1.31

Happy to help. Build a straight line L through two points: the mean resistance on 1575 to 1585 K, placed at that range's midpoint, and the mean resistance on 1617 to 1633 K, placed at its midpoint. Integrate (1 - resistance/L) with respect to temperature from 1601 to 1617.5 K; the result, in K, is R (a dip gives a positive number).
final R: 2.8 K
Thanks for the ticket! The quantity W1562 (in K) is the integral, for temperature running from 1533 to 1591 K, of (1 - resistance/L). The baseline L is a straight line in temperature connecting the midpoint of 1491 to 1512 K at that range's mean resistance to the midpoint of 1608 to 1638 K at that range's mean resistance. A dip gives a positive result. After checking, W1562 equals 2.5 K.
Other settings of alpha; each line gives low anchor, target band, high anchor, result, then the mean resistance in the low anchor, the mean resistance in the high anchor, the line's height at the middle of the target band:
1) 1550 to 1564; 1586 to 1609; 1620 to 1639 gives 9.71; 1.54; 1.37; 1.45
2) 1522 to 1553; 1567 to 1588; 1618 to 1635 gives 2.47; 1.52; 1.38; 1.46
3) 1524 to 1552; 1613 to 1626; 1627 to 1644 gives -1.36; 1.52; 1.35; 1.38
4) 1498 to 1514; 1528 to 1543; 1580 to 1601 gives -2.51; 1.54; 0.903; 1.32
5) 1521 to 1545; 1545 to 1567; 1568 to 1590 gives -2.04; 1.53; 1.24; 1.39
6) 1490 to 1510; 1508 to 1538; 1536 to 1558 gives 0.49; 1.57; 1.53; 1.55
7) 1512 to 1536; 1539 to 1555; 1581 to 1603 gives -2.77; 1.52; 0.874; 1.3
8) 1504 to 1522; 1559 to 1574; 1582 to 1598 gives -4.91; 1.53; 0.89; 1.09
